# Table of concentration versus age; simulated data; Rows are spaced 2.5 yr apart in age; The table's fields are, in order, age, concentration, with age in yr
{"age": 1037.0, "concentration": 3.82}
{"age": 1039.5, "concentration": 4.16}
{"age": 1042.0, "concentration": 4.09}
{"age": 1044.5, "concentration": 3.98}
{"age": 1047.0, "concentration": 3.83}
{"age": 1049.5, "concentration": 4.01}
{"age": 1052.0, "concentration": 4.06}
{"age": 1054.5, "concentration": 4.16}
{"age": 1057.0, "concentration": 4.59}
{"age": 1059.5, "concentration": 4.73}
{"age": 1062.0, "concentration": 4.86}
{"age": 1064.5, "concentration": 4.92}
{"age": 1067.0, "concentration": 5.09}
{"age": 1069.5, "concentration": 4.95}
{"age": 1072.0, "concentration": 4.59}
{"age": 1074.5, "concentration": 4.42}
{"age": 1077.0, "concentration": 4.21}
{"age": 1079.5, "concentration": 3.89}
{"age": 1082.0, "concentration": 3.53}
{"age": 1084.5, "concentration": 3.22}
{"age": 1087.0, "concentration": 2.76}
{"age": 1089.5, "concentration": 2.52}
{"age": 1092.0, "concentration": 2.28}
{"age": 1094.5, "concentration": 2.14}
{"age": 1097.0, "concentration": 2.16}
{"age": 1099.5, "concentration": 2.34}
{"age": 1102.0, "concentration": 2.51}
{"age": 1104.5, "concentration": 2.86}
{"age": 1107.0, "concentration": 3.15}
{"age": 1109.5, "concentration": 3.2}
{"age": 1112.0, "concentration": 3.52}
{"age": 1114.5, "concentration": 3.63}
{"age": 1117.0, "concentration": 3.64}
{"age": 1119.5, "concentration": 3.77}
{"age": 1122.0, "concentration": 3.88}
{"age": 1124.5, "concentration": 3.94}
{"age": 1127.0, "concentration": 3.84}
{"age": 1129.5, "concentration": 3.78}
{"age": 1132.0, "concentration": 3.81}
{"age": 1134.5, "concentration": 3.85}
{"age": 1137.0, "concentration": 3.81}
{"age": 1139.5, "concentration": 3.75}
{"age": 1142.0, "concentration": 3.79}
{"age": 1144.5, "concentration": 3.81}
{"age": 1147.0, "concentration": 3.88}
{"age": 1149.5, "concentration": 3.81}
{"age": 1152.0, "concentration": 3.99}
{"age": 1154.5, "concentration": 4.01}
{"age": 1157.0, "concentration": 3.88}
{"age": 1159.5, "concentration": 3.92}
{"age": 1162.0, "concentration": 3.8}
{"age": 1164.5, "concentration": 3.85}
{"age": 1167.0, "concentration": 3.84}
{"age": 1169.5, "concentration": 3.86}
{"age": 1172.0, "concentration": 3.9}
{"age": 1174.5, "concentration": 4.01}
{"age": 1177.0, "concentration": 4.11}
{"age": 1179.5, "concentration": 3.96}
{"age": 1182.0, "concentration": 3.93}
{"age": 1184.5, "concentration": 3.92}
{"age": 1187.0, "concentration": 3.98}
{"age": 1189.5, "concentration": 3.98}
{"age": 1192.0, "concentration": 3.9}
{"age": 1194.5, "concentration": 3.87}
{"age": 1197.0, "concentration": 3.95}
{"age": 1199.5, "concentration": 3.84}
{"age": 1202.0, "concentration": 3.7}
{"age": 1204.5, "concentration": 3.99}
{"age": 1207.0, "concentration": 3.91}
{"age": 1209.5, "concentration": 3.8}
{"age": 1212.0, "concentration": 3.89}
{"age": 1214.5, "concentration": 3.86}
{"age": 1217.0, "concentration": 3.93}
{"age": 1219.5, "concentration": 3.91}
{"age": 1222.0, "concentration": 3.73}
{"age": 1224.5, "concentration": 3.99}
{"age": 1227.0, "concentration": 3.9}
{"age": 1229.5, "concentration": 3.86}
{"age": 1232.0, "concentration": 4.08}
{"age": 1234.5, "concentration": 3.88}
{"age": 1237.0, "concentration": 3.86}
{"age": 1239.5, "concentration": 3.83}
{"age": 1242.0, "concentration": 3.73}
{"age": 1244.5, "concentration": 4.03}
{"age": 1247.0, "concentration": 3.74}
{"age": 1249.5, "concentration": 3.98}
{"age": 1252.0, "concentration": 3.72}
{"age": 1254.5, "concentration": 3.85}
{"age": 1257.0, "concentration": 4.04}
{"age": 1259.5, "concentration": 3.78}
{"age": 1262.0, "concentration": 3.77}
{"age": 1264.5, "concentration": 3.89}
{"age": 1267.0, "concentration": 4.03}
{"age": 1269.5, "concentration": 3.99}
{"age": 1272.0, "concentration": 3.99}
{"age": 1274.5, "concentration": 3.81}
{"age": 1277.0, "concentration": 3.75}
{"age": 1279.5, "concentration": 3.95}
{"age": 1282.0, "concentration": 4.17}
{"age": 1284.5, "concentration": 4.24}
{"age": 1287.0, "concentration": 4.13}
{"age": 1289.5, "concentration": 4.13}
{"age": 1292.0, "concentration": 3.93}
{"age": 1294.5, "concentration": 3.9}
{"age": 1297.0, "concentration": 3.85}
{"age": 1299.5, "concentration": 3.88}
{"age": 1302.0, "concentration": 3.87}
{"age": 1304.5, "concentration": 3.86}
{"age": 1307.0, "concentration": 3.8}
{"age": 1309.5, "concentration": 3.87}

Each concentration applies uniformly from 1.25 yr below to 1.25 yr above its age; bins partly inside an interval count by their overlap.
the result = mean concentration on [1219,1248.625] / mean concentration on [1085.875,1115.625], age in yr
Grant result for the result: 1.41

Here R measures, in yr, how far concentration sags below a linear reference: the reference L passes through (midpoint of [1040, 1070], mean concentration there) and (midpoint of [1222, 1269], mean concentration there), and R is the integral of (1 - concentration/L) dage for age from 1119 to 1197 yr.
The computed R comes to 4.56 yr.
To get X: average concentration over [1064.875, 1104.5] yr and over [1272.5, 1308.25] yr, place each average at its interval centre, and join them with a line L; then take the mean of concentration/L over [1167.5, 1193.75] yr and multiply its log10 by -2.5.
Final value -0.085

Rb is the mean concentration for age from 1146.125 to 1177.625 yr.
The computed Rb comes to 3.91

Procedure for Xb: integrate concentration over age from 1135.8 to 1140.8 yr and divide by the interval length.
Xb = 3.78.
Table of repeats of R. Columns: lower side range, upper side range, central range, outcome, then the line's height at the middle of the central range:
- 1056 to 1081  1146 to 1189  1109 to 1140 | 3.5 yr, 4.22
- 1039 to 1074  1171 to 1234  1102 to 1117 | 3.6 yr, 4.25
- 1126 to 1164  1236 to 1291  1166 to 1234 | -0.4 yr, 3.89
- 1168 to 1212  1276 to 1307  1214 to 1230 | 0.2 yr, 3.93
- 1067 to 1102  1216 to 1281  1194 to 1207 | -0.5 yr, 3.73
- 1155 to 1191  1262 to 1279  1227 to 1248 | 0.2 yr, 3.91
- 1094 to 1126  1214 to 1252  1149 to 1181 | -4.0 yr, 3.48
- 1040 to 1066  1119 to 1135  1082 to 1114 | 10.0 yr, 4.03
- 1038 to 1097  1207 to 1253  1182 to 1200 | -0.2 yr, 3.89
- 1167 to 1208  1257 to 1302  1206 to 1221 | 0.2 yr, 3.93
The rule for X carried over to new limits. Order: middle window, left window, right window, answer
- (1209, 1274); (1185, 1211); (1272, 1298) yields 0.01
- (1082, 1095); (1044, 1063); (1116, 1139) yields 0.44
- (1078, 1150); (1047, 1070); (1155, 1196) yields 0.26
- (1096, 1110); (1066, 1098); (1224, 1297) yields 0.31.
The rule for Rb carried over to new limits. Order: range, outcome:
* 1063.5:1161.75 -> 3.62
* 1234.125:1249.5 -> 3.85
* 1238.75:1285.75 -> 3.91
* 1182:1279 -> 3.89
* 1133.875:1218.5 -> 3.89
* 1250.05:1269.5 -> 3.88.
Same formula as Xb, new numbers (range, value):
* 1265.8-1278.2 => 3.91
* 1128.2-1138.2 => 3.81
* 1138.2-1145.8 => 3.78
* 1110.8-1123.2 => 3.69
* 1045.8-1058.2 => 4.13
